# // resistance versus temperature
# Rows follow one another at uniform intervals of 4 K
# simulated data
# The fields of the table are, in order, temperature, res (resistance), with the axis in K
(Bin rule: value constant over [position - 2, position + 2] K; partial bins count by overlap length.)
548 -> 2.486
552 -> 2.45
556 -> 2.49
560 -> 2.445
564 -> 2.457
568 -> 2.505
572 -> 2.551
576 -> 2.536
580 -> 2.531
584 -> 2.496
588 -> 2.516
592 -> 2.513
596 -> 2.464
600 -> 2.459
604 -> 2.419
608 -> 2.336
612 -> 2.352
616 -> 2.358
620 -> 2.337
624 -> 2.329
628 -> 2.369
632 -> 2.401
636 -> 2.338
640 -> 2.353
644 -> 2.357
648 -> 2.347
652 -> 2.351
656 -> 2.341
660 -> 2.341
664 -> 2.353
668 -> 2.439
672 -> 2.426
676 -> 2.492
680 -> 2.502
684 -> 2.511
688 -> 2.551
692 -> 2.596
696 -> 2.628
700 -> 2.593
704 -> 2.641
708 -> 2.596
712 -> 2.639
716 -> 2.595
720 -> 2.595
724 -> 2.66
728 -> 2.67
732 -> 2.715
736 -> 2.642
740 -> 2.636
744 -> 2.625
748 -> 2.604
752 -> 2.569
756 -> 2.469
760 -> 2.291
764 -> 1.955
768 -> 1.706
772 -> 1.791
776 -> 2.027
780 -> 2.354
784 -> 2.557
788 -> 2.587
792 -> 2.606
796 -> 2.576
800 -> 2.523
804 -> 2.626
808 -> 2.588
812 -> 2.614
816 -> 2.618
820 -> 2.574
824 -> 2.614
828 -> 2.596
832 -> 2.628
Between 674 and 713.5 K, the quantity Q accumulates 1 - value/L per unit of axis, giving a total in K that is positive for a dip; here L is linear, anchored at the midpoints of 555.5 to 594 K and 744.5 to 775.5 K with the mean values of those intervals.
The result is -4.4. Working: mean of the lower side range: 2.5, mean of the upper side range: 2.21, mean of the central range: 2.57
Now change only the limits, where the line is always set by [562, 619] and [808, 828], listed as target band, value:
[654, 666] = 0.8 K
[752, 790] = 5.3 K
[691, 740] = -1.8 K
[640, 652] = 0.7 K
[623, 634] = 0.5 K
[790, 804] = 0.1 K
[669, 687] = 0.2 K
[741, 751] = -0.2 K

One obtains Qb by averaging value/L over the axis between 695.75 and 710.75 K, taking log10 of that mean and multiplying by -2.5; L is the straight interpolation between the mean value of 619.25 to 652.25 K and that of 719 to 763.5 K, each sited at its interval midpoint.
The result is -0.05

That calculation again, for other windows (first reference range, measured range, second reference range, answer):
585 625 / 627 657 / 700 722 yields 0.056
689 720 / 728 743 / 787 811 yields -0.025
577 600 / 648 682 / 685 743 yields 0.076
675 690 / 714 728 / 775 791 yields -0.062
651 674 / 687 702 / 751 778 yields -0.136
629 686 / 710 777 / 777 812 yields 0.025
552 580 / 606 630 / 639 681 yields 0.041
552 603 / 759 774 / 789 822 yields 0.323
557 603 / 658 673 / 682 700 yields 0.074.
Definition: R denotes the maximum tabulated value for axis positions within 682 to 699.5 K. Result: 2.628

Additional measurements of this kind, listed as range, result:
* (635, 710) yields 2.641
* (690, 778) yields 2.715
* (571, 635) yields 2.551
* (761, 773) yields 1.955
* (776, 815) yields 2.626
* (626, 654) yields 2.401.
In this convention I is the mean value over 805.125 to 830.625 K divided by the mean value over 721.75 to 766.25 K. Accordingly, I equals 1.03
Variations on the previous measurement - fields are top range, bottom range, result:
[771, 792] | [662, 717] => 0.91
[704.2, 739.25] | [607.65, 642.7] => 1.12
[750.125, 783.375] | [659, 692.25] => 0.88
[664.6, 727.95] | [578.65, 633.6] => 1.06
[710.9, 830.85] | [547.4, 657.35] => 1.03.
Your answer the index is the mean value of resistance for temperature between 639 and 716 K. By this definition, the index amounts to 2.48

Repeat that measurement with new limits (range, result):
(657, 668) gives 2.36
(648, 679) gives 2.39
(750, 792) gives 2.25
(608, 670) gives 2.36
